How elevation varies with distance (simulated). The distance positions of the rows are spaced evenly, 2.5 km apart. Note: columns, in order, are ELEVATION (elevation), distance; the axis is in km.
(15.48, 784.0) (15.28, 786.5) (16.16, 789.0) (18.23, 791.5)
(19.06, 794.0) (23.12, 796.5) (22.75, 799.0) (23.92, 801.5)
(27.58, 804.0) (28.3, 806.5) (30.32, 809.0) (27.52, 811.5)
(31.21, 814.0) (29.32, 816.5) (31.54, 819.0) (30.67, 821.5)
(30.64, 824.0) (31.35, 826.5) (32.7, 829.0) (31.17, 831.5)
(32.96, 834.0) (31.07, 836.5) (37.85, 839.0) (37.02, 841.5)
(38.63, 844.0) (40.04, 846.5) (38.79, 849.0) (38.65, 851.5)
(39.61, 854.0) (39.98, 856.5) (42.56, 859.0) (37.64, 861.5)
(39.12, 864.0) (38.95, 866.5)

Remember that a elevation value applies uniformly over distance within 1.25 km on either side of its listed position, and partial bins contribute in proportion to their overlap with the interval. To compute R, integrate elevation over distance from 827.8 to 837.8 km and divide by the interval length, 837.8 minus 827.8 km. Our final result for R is 32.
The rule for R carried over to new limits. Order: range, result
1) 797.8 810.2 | 26.6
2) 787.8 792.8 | 17.2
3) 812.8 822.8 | 30.7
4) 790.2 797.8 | 20.1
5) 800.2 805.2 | 25.7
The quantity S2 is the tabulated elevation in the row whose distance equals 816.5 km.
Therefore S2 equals 29.32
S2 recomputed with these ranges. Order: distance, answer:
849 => 38.79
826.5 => 31.35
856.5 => 39.98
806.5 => 28.3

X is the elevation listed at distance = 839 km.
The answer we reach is 37.85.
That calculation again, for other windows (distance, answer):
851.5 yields 38.65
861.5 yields 37.64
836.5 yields 31.07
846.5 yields 40.04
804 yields 27.58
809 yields 30.32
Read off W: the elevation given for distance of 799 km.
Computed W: 22.75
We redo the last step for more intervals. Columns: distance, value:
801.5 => 23.92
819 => 31.54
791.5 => 18.23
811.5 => 27.52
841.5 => 37.02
